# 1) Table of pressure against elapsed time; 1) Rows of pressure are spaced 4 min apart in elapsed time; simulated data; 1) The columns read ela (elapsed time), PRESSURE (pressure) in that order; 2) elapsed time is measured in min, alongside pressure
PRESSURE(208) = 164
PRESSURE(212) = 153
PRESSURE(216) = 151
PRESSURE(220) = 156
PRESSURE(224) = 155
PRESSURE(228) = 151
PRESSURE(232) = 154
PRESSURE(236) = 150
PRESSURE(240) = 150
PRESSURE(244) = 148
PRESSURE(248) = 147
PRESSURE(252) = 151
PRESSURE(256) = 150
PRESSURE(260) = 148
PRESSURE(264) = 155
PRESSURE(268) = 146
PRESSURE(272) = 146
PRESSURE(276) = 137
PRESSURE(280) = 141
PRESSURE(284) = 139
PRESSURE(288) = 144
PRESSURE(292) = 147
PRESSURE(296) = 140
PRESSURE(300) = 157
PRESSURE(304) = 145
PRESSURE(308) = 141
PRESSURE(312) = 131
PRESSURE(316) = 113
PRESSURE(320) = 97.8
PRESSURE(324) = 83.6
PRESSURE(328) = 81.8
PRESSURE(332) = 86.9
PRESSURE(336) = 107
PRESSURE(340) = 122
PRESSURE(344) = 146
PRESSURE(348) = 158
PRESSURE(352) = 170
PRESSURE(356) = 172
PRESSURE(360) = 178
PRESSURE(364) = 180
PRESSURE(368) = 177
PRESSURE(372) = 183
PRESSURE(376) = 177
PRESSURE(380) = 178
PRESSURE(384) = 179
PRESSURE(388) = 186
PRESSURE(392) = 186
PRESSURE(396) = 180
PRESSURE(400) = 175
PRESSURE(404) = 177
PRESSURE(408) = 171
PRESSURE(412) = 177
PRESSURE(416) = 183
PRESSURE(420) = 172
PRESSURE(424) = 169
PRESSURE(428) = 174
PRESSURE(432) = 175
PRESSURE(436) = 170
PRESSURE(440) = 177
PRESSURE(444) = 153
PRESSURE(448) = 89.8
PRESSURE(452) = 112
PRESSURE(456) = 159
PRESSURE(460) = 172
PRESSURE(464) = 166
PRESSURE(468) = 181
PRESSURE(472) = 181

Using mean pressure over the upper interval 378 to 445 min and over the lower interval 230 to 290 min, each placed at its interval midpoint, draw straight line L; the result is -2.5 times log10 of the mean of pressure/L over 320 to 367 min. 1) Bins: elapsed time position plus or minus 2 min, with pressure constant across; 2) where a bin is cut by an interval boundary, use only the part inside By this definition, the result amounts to 0.214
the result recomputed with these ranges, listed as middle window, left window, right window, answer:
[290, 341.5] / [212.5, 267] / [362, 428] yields 0.34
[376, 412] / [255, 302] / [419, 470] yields -0.16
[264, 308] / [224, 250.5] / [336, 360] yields 0.05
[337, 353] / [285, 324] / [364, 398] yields 0.10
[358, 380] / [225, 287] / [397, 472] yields -0.13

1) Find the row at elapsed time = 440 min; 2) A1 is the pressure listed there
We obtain 177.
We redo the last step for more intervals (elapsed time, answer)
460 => 172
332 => 86.9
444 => 153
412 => 177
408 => 171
